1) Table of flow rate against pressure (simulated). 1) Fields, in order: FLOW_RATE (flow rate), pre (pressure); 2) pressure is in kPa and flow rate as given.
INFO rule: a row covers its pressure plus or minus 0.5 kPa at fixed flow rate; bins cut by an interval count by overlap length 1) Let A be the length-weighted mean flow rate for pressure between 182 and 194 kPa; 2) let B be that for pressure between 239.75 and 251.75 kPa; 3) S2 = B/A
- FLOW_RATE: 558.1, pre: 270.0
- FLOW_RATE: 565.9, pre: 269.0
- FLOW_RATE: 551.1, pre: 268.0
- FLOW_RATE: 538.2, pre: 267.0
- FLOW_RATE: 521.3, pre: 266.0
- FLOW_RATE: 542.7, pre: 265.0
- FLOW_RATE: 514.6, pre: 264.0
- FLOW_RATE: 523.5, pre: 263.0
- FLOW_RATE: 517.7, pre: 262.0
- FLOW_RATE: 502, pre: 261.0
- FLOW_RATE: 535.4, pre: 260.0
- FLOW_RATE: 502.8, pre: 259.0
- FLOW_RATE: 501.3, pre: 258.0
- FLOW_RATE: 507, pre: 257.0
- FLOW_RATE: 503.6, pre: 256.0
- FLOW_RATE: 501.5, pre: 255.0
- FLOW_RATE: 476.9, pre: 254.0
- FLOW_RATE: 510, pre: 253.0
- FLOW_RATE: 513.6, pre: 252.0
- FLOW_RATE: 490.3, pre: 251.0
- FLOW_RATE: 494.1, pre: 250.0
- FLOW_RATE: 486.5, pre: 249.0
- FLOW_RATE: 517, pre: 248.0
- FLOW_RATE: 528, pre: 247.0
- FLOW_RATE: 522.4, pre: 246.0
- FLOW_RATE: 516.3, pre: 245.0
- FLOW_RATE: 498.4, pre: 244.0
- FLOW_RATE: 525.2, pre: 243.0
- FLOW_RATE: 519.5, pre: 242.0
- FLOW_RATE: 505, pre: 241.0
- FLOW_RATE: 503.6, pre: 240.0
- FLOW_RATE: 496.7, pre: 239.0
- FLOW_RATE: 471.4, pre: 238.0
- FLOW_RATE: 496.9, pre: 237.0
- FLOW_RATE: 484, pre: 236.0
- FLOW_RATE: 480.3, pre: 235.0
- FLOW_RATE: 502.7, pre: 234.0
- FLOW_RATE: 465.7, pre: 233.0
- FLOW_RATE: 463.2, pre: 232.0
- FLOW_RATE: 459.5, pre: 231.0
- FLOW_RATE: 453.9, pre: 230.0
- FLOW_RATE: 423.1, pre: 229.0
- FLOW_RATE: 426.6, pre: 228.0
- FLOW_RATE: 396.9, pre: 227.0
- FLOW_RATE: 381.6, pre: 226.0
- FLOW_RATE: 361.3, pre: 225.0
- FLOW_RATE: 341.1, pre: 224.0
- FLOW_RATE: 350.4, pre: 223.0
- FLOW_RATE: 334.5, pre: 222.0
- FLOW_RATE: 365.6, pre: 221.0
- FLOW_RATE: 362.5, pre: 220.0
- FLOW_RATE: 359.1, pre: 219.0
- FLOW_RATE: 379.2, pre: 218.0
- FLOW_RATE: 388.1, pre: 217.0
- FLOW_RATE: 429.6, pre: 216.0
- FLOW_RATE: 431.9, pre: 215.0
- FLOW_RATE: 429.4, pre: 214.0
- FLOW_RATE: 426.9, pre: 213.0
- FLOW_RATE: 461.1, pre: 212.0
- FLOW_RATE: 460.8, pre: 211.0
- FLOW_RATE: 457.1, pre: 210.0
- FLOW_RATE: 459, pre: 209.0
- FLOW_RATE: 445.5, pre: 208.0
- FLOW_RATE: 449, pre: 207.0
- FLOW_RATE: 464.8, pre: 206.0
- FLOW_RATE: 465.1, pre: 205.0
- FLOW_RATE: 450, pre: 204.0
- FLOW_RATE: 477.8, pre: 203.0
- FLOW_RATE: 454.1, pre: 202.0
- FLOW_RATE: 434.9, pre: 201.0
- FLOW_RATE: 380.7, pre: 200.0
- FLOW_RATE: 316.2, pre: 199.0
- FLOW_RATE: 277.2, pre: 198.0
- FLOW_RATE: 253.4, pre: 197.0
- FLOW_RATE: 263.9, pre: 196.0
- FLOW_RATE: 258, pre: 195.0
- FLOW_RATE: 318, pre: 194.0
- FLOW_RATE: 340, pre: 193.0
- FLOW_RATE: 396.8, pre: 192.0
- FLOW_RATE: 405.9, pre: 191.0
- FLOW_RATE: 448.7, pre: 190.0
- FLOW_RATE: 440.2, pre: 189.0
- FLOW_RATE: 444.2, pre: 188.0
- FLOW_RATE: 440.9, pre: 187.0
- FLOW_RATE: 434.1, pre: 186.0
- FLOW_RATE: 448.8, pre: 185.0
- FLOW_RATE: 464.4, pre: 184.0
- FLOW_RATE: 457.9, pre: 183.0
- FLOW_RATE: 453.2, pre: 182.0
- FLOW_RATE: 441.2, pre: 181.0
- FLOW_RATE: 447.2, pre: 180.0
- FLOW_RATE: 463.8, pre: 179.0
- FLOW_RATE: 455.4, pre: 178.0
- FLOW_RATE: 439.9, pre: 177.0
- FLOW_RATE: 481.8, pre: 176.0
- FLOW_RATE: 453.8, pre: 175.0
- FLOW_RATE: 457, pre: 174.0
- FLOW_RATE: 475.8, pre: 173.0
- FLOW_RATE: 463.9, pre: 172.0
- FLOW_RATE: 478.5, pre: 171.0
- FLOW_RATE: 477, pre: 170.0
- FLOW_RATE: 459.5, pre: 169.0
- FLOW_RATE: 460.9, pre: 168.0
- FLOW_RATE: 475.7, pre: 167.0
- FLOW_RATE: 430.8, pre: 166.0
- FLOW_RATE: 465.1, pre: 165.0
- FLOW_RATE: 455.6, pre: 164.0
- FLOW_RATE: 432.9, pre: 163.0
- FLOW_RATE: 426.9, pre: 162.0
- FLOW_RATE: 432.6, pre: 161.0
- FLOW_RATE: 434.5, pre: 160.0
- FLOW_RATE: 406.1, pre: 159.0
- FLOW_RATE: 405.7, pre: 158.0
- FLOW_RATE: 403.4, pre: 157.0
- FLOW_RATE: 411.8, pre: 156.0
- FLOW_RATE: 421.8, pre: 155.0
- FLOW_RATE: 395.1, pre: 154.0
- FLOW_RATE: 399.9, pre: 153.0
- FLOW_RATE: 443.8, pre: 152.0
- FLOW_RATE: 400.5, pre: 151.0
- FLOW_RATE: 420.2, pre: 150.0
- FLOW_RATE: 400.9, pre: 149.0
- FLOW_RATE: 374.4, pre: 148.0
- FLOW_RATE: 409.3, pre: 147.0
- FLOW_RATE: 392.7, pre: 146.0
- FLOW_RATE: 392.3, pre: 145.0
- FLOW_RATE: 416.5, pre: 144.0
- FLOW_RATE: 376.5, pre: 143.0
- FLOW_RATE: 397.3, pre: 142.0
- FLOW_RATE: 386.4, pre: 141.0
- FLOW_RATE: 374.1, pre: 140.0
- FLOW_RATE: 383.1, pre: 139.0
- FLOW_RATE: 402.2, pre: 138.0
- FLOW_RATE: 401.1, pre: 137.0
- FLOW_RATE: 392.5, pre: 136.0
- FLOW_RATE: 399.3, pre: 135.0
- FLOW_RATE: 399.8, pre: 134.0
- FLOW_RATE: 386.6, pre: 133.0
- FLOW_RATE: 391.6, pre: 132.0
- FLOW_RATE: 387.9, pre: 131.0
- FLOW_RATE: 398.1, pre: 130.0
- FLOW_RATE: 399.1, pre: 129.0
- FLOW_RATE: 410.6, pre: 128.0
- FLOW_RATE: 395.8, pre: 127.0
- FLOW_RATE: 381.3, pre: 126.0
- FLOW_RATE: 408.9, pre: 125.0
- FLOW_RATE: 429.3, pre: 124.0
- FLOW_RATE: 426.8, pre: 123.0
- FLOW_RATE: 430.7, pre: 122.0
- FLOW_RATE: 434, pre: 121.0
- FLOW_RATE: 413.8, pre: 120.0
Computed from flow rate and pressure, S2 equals 1.2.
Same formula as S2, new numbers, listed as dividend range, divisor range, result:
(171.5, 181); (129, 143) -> 1.17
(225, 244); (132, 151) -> 1.18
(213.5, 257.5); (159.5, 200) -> 1.08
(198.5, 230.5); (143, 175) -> 0.96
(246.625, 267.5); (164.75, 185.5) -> 1.11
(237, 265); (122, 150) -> 1.28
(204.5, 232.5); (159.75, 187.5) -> 0.91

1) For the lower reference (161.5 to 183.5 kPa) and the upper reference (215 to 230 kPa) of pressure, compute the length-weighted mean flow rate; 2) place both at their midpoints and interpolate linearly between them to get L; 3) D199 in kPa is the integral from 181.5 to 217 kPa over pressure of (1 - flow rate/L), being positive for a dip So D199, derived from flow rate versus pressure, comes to 0.4 kPa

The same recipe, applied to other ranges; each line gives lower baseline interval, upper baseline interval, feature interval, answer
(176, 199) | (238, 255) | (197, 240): 3.02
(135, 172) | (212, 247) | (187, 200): 2.37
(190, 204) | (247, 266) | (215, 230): 1.43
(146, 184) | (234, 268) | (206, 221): 1.68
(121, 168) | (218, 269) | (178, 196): 0.93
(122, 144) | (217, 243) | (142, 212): -1.54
